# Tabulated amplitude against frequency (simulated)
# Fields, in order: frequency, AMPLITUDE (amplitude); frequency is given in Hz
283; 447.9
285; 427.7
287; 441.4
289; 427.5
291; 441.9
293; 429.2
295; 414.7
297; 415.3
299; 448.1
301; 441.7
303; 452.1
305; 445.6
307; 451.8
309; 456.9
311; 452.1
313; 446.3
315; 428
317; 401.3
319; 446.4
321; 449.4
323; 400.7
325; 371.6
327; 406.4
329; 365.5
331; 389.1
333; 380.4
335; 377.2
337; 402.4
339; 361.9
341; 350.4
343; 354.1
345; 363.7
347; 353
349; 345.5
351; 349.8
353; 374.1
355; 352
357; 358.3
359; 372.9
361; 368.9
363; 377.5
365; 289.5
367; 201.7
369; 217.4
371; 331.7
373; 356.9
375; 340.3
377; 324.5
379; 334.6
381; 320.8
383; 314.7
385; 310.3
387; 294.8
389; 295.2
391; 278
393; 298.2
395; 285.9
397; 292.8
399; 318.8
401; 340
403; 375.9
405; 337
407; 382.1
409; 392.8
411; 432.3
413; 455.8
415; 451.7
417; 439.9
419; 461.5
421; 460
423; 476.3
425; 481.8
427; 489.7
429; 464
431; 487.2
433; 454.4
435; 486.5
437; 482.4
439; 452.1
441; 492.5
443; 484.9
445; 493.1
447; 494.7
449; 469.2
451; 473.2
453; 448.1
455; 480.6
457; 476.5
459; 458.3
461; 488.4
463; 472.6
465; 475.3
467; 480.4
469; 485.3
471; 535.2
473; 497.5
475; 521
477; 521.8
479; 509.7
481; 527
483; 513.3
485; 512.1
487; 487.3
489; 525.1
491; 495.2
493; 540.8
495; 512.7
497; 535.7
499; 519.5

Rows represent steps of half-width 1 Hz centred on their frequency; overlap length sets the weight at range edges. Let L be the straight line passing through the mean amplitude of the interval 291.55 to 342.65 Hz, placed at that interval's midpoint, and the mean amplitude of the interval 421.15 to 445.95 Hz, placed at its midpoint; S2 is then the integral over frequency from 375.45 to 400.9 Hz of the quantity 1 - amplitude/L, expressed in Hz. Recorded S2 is 8.2 Hz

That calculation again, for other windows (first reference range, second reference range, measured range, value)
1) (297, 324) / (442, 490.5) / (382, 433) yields 9.42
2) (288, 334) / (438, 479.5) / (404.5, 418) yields 1.46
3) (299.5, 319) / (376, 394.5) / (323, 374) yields 2.87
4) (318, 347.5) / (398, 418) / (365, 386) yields 4.58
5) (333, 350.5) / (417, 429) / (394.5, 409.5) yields 3.47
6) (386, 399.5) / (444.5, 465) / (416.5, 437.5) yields -4.18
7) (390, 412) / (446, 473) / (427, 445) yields -2.28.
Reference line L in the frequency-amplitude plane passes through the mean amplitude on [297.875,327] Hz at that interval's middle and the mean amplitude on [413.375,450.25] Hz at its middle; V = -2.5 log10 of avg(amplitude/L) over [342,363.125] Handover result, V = 0.235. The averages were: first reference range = 434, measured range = 360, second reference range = 473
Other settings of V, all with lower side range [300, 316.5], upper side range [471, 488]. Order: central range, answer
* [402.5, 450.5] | 0.08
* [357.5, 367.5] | 0.38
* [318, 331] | 0.12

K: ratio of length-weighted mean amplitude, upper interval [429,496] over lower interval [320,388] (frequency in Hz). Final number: 1.41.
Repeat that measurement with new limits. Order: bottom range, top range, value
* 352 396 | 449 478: 1.53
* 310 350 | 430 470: 1.22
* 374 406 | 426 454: 1.51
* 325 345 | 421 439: 1.27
